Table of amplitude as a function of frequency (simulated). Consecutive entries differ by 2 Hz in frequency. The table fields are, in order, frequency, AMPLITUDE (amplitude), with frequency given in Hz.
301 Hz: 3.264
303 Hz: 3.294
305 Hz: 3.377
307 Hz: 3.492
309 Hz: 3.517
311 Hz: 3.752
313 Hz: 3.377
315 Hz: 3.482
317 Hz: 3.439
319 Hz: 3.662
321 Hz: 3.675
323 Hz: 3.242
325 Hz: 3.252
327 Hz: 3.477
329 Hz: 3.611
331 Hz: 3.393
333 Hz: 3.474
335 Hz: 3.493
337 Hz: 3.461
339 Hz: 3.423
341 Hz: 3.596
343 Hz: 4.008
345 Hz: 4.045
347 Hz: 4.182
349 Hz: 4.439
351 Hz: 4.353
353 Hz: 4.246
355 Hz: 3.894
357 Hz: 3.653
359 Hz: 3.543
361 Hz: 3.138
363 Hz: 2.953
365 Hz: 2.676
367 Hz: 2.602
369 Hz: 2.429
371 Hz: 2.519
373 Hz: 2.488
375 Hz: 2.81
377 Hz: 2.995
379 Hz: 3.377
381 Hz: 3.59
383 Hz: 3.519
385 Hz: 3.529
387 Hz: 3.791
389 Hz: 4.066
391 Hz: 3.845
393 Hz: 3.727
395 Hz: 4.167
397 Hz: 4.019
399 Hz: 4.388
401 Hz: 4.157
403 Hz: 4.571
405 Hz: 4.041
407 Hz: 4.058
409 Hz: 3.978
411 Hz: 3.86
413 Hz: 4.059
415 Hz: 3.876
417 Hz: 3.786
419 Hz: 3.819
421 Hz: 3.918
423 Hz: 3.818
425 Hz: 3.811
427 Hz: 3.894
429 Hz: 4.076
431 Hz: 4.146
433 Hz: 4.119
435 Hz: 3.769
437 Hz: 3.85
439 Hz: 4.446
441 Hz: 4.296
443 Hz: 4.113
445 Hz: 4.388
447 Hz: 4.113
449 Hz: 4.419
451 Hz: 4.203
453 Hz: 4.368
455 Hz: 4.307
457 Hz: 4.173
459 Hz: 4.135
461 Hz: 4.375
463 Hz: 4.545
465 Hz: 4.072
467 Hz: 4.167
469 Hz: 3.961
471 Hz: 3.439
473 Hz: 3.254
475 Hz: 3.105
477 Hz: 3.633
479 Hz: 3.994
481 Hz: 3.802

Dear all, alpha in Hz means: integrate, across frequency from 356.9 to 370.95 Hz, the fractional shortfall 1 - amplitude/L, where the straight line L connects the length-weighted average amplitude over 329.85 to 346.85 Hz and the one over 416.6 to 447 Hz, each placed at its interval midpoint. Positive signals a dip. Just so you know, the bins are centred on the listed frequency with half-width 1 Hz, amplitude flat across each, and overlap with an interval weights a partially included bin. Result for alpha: 3.1 Hz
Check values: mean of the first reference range 3.64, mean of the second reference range 4.02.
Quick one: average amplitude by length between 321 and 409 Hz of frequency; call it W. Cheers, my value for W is 3.59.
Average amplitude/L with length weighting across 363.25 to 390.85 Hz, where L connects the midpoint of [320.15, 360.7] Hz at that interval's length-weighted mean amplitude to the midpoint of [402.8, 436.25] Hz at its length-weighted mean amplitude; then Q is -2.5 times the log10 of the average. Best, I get 0.22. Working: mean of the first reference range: 3.71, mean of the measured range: 3.13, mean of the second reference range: 3.96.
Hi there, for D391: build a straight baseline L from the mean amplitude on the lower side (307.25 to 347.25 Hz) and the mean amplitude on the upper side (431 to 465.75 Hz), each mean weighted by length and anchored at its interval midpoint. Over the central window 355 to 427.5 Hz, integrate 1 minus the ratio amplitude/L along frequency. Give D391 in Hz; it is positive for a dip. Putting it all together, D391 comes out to 5.9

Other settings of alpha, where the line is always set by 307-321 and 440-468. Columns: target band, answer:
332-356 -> -1.19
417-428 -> 0.68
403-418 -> 0.17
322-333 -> 0.65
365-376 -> 3.60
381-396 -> 0.52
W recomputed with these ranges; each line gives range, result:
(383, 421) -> 3.97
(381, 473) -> 4.03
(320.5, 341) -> 3.45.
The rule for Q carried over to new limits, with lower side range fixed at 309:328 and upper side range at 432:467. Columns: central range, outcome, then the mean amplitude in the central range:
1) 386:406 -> -0.043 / 4.08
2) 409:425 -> 0.043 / 3.88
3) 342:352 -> -0.155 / 4.21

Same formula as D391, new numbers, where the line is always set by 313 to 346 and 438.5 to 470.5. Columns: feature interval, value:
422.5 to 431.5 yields 0.3 Hz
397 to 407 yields -0.7 Hz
